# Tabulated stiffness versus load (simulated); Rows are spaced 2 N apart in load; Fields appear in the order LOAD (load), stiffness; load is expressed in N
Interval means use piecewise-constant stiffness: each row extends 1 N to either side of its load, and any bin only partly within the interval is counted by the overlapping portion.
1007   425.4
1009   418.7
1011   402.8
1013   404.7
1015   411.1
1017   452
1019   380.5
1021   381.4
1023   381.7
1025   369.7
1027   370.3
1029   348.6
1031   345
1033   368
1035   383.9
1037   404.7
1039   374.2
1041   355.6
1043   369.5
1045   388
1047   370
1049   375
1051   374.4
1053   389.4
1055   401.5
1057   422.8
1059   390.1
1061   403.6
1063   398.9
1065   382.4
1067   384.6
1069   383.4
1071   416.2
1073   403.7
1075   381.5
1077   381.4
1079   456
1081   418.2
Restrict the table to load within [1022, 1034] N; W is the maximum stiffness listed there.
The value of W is 381.7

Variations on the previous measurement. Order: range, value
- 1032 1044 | 404.7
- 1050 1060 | 422.8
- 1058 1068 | 403.6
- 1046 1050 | 375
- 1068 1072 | 416.2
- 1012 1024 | 452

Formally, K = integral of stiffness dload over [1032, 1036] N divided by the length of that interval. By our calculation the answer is 376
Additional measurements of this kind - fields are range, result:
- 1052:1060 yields 401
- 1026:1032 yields 355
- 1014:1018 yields 432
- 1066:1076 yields 394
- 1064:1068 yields 384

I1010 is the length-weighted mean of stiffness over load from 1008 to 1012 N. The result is 411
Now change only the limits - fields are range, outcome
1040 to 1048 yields 371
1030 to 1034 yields 356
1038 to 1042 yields 365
